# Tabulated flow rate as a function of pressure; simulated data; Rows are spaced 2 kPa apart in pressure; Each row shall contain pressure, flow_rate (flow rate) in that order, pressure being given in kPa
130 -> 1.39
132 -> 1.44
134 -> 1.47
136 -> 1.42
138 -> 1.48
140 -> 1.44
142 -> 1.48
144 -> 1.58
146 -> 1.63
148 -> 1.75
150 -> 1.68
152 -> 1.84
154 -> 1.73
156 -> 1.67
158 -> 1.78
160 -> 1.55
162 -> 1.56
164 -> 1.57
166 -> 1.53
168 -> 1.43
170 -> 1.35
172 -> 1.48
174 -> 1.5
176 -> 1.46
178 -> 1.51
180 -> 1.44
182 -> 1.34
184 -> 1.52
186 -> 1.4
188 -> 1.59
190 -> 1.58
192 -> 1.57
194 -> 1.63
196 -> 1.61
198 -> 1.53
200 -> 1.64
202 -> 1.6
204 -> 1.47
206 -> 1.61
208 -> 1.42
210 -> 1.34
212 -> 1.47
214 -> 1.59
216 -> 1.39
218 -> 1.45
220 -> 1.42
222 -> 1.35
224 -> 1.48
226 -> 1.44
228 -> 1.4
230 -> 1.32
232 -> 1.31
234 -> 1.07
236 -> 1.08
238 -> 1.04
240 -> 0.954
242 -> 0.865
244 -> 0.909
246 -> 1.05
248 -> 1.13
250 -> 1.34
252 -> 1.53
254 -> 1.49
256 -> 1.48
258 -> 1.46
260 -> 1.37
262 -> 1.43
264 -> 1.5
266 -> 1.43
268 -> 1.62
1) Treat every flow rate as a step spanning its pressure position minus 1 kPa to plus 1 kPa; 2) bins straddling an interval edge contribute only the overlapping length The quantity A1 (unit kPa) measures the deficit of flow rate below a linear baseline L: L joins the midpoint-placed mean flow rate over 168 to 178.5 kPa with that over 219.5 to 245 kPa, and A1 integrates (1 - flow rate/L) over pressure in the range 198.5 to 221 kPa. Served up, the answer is -3.4 kPa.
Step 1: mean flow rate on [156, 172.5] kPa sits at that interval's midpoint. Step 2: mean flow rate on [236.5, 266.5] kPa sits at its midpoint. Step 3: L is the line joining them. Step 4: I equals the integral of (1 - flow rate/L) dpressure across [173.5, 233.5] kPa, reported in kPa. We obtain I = -2.62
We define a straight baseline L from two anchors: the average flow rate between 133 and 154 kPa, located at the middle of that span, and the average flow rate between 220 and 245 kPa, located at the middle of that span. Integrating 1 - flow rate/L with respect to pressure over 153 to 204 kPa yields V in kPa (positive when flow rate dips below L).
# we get -4.0 kPa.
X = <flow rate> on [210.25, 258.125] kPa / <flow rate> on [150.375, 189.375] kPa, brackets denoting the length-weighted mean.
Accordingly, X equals 0.84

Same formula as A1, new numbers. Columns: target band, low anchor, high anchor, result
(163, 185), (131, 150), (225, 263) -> -0.44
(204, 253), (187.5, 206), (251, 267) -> 7.37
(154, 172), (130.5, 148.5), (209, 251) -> -1.43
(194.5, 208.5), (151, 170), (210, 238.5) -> -1.14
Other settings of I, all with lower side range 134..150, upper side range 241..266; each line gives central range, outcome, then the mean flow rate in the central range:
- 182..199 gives -1.22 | 1.54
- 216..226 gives -0.37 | 1.42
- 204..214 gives -0.54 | 1.47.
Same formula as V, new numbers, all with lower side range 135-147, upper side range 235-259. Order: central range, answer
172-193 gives -1.6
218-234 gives -1.5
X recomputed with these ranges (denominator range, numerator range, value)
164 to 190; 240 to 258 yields 0.83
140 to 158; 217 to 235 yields 0.82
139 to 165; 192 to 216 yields 0.94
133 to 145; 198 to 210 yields 1.03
